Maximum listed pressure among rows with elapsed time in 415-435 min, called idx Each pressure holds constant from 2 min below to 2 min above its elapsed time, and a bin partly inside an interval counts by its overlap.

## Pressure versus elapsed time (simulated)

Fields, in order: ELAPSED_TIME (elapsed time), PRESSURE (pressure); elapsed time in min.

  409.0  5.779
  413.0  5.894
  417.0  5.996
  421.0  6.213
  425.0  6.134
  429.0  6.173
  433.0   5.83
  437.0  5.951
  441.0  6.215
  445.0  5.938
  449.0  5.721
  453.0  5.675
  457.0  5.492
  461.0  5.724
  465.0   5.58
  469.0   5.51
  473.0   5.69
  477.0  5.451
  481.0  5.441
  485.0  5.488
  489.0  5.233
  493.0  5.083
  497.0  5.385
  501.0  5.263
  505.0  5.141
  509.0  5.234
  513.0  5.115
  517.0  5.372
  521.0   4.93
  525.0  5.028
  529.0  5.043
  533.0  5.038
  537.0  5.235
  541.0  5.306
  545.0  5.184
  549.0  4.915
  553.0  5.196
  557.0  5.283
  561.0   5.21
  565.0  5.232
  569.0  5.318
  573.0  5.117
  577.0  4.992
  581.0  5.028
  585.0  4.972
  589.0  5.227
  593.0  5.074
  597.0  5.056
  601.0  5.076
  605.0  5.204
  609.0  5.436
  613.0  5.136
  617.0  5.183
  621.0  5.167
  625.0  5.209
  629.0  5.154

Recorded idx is 6.213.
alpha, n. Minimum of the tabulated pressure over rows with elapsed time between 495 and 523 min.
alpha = 4.93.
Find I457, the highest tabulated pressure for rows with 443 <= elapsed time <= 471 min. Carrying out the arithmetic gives 5.938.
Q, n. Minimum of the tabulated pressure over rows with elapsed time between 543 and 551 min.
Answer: 4.915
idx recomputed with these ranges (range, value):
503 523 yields 5.372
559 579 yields 5.318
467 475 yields 5.69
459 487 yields 5.724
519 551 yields 5.306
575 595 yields 5.227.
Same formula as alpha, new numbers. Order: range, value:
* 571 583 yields 4.992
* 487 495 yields 5.083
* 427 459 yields 5.492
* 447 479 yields 5.451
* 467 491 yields 5.233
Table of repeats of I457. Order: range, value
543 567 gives 5.283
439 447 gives 6.215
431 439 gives 5.951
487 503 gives 5.385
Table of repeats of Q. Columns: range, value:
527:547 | 5.038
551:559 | 5.196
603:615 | 5.136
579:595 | 4.972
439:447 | 5.938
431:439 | 5.83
